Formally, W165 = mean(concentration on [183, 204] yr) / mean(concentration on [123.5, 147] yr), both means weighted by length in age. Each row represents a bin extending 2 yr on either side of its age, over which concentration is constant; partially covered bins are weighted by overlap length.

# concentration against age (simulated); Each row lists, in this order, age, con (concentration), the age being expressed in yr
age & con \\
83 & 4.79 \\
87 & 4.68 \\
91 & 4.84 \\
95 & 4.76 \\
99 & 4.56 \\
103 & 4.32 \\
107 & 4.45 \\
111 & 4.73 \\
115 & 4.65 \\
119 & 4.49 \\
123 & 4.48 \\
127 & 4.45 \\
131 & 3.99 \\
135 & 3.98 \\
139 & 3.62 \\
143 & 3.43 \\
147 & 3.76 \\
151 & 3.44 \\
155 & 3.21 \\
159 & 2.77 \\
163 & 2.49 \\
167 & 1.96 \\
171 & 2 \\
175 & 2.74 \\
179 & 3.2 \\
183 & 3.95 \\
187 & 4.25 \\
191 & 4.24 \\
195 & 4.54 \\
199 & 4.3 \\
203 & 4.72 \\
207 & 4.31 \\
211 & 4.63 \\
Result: 1.11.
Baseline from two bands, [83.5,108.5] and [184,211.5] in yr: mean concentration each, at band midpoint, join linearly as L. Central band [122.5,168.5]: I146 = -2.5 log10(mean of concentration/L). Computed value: 0.293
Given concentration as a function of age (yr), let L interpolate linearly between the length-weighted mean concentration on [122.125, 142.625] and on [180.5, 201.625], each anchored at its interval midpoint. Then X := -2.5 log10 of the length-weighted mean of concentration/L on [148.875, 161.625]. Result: 0.30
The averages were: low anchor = 4.03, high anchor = 4.24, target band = 3.11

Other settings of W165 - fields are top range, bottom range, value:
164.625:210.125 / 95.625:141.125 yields 0.84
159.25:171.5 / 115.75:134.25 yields 0.52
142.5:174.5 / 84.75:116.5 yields 0.62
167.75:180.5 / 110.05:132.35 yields 0.57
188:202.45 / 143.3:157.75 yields 1.28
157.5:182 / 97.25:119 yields 0.57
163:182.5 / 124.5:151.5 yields 0.67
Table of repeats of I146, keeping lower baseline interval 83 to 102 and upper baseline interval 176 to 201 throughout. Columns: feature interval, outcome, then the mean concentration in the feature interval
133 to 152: 0.19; 3.66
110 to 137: 0.02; 4.38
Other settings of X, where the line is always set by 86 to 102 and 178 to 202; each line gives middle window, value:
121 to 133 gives 0.048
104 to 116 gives 0.003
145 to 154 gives 0.224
